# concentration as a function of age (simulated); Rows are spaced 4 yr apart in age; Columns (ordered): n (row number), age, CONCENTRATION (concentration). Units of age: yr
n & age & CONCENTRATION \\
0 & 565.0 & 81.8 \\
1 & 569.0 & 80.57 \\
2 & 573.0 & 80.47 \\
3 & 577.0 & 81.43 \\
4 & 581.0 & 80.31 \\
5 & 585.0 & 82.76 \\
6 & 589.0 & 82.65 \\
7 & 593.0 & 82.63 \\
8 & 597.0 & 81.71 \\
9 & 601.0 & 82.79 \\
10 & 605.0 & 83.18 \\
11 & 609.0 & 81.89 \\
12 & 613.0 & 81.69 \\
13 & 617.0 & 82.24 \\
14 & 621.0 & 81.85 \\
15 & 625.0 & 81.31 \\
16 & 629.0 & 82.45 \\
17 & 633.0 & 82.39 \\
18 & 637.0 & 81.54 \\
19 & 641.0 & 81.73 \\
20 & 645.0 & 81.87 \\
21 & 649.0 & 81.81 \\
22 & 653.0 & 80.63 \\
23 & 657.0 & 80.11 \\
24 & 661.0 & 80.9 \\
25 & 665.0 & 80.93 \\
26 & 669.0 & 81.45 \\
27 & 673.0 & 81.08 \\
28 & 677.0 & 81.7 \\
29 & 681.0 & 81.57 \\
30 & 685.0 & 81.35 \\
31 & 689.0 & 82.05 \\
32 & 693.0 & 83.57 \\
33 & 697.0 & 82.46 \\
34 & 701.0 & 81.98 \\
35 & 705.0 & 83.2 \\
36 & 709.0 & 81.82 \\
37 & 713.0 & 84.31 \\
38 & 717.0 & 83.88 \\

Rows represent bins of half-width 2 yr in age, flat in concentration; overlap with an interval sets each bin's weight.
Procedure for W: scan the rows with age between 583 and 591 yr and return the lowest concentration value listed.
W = 82.65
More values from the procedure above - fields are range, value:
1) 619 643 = 81.31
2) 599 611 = 81.89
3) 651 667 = 80.11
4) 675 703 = 81.35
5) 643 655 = 80.63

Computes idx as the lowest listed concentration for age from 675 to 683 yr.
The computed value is 81.57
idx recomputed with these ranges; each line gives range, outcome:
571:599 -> 80.31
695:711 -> 81.82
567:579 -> 80.47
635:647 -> 81.54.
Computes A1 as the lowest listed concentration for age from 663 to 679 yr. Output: 80.93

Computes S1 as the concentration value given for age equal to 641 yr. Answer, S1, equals 81.73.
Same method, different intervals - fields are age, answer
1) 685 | 81.35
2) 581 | 80.31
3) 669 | 81.45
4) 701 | 81.98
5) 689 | 82.05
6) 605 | 83.18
